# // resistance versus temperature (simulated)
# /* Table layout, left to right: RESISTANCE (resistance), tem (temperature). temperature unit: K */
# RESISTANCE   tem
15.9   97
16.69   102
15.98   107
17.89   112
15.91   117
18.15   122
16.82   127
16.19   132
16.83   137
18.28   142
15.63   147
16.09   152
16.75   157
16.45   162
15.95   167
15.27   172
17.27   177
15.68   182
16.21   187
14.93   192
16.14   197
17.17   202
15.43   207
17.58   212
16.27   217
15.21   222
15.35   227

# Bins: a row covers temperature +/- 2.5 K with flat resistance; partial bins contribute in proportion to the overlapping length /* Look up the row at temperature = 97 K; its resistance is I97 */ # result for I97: 15.9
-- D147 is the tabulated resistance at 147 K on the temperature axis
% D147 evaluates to 15.63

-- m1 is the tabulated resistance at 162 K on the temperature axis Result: 16.45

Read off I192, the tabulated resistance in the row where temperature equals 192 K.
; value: 14.93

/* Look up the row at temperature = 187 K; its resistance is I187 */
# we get 16.21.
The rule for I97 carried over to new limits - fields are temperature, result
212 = 17.58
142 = 18.28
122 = 18.15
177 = 17.27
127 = 16.82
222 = 15.21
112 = 17.89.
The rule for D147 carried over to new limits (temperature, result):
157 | 16.75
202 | 17.17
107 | 15.98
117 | 15.91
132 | 16.19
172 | 15.27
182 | 15.68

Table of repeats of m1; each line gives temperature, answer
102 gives 16.69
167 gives 15.95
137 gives 16.83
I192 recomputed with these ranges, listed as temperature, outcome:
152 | 16.09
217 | 16.27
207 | 15.43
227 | 15.35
